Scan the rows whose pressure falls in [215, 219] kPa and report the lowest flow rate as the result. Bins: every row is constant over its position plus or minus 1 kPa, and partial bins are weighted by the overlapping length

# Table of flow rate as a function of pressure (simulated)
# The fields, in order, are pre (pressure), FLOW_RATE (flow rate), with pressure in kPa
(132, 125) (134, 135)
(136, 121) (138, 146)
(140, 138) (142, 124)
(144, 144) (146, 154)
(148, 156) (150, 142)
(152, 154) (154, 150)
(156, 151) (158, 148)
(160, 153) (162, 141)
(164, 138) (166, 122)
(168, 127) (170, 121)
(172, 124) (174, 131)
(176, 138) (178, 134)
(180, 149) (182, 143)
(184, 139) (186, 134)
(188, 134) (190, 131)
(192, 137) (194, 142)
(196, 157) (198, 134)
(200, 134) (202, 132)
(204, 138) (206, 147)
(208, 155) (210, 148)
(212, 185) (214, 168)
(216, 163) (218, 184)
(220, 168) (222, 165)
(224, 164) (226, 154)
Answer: 163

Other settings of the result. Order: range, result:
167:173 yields 121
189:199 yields 131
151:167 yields 122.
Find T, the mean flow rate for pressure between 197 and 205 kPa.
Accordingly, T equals 134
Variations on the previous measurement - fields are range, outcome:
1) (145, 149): 155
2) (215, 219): 174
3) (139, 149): 143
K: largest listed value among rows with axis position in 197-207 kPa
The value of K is 147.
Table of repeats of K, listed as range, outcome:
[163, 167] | 138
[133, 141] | 146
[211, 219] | 185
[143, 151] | 156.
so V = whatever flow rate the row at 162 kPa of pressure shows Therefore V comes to 141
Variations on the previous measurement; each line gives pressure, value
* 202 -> 132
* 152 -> 154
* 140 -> 138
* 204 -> 138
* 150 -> 142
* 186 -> 134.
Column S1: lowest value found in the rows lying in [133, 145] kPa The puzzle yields 121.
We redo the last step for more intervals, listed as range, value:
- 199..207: 132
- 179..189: 134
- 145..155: 142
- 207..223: 148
